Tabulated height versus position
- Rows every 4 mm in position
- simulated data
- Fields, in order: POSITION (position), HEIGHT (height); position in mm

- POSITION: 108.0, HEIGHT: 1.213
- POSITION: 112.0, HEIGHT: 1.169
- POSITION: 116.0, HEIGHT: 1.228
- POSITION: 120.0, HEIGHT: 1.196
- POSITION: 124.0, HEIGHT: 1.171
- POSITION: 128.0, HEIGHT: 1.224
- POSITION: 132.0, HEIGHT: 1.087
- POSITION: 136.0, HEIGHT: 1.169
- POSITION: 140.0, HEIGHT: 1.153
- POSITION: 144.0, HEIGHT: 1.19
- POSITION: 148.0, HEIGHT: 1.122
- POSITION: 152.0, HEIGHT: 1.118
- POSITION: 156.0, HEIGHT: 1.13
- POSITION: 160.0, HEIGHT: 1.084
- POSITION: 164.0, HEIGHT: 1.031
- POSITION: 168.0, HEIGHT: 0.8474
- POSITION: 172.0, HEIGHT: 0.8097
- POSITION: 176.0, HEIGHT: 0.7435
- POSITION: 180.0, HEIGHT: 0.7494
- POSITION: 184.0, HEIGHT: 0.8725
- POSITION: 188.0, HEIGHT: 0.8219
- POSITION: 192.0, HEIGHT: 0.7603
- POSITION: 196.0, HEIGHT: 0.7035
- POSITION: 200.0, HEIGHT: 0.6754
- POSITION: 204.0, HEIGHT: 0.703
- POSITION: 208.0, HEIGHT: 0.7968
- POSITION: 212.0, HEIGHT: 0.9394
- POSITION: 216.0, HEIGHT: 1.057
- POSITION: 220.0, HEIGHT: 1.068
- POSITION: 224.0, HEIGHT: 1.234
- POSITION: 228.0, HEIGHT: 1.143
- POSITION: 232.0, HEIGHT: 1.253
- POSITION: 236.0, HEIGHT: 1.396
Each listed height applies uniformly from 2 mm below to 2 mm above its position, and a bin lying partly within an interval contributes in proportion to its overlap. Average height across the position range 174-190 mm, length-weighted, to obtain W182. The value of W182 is 0.797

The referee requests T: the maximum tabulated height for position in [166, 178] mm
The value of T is 0.8474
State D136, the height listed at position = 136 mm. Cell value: 1.169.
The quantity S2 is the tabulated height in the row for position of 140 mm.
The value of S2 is 1.153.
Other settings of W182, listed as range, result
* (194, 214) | 0.764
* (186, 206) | 0.733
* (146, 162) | 1.11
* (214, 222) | 1.06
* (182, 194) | 0.818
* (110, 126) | 1.19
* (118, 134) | 1.17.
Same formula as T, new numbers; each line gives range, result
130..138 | 1.169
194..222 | 1.068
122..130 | 1.224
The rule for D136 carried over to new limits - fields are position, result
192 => 0.7603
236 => 1.396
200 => 0.6754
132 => 1.087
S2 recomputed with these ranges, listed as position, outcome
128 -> 1.224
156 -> 1.13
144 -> 1.19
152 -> 1.118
